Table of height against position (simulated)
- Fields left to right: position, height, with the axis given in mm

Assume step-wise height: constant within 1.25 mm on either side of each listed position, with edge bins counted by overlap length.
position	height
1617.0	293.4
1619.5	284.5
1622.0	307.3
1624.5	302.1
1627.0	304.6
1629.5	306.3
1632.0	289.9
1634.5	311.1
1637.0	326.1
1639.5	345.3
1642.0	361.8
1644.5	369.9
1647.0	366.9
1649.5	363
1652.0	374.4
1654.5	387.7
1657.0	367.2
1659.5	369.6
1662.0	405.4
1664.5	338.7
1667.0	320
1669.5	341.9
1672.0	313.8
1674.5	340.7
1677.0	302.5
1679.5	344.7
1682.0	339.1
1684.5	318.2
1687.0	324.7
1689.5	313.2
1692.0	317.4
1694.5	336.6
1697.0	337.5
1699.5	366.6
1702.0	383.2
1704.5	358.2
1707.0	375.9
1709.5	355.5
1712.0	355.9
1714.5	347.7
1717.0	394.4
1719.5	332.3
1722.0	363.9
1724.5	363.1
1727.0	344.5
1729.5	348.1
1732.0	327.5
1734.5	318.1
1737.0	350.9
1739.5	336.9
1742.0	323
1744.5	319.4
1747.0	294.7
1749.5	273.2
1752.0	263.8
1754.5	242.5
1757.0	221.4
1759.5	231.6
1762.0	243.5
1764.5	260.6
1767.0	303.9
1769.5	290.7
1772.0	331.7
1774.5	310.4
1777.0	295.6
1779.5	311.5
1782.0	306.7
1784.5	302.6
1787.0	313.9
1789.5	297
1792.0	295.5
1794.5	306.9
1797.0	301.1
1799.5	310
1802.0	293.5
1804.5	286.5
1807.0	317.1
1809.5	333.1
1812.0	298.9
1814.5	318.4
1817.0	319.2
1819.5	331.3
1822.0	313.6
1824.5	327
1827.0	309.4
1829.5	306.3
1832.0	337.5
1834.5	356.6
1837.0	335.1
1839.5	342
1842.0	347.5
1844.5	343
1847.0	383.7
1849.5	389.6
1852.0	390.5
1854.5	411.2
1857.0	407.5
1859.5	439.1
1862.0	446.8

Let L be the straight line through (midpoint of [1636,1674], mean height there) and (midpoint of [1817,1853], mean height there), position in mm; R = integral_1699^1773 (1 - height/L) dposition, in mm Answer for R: 6.39 mm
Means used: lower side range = 357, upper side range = 343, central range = 320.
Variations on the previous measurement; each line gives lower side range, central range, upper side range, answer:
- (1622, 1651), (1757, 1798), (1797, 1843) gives 4.0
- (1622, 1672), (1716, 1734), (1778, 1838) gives -1.2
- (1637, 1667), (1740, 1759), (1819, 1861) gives 4.4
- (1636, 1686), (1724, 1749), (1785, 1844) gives 0.3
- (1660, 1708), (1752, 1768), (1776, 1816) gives 3.3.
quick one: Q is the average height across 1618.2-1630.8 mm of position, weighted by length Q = 301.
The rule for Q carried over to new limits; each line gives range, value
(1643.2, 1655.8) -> 372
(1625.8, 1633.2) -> 300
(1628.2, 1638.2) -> 308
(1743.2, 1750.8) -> 296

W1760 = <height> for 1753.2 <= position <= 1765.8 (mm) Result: 240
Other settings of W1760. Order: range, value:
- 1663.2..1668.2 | 330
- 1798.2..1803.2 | 302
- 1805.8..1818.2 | 317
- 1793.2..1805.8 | 300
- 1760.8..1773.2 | 286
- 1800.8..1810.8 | 308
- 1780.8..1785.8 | 305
